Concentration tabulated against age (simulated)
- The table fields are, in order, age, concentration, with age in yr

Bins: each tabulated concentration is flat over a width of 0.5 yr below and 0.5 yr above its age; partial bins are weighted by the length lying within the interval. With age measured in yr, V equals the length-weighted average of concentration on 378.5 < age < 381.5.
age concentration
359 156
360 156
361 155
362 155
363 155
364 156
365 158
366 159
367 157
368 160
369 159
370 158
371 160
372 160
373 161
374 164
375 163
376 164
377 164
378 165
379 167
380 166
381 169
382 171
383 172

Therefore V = 167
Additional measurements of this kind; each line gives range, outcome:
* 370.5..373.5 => 160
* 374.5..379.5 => 165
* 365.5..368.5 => 159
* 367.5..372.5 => 159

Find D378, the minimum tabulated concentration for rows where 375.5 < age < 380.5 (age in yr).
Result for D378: 164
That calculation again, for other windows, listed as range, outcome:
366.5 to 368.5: 157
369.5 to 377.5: 158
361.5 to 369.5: 155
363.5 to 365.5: 156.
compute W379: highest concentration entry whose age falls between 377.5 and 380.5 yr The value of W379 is 167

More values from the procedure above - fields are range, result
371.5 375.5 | 164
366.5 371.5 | 160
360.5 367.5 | 159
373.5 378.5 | 165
